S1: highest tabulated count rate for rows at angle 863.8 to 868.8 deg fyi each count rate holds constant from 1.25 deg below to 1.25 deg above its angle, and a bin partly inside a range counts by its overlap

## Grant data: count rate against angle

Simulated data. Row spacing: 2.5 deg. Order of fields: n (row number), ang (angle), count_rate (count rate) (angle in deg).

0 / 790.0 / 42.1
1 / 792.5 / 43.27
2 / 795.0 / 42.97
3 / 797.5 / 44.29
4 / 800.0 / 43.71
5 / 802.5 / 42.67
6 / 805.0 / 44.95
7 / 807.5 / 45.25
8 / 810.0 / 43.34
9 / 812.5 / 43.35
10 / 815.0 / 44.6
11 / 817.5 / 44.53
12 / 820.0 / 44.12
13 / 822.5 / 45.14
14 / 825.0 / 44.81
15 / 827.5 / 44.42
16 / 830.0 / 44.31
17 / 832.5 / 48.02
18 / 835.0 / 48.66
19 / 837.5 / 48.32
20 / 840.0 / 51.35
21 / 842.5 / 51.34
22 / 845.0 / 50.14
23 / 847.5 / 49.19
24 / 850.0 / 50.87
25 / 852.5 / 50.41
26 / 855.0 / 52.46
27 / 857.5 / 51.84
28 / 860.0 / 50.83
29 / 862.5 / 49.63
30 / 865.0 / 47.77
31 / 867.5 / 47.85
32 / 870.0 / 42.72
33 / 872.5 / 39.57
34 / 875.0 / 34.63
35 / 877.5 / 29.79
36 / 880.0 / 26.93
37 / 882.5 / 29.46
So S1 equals 47.85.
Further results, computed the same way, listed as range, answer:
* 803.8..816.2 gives 45.25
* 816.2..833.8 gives 48.02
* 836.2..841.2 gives 51.35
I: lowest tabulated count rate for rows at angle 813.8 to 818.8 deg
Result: 44.53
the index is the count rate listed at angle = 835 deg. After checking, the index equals 48.66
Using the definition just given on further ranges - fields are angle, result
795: 42.97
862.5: 49.63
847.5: 49.19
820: 44.12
